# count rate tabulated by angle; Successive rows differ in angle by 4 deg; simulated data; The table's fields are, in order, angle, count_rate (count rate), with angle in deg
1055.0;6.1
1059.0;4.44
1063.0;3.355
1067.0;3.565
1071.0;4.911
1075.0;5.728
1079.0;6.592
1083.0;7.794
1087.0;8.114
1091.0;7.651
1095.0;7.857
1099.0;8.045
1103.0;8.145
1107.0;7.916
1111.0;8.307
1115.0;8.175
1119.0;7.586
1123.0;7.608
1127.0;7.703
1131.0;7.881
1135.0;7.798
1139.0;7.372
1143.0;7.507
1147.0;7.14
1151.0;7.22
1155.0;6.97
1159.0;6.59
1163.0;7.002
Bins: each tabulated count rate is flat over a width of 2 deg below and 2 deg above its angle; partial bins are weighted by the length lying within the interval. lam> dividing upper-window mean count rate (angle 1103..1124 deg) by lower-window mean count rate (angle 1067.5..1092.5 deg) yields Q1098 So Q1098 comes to 1.21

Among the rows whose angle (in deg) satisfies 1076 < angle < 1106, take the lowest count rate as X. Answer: 6.592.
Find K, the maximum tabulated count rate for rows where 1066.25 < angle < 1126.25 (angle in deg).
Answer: 8.307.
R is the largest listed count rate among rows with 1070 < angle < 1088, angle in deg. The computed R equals 8.114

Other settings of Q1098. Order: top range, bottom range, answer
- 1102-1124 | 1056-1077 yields 1.78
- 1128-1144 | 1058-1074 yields 1.84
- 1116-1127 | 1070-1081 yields 1.32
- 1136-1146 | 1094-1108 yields 0.93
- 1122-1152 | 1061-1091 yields 1.29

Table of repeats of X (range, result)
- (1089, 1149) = 7.14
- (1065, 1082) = 3.565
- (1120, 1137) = 7.608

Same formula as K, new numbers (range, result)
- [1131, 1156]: 7.881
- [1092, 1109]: 8.145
